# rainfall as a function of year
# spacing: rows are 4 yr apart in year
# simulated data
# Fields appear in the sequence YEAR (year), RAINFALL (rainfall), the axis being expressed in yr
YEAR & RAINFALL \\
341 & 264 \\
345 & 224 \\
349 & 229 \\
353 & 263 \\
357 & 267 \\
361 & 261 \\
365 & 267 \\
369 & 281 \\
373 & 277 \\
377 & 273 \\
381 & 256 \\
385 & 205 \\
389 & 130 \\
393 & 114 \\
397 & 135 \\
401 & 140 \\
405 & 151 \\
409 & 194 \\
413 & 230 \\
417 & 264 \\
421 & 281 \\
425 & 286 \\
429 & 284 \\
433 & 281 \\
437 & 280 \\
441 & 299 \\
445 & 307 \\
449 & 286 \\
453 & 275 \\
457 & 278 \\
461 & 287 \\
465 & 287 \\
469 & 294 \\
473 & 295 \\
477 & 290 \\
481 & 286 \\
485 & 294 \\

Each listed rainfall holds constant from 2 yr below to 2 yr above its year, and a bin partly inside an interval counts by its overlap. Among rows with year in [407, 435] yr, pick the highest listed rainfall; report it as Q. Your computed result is 286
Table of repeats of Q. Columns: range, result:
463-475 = 295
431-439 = 281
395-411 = 194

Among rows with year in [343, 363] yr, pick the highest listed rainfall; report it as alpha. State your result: 267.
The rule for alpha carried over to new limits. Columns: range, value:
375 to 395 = 273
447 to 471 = 294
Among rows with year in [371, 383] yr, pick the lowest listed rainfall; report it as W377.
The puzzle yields 256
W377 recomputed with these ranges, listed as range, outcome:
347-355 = 229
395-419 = 135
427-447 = 280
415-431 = 264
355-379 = 261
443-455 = 275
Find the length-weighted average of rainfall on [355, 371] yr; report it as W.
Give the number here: 269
